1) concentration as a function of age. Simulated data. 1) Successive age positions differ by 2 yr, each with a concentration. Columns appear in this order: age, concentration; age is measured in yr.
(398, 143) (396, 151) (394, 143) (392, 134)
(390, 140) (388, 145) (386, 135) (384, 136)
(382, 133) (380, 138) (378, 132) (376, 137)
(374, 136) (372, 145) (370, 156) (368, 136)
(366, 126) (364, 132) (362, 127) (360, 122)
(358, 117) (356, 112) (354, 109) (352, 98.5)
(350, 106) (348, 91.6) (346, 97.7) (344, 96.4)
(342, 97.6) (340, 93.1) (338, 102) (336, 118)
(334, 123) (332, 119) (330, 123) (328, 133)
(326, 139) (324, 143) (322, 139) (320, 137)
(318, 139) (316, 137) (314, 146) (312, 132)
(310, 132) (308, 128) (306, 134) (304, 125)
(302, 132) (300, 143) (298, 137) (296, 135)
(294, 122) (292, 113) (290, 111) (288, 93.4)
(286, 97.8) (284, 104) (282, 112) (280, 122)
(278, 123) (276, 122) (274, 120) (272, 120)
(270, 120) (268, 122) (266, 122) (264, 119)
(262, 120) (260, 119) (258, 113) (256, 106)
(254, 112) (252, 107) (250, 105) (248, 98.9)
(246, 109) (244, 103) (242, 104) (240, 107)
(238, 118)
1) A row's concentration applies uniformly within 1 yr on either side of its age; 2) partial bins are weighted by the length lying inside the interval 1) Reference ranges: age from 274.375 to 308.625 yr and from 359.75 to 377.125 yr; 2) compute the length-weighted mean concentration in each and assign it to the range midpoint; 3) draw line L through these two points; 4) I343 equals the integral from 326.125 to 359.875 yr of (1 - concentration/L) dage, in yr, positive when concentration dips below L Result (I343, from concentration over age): 5.4 yr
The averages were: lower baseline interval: 121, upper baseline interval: 136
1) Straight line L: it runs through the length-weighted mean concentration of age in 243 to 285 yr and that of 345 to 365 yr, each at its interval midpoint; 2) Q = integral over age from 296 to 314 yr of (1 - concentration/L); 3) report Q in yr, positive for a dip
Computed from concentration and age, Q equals -3.32 yr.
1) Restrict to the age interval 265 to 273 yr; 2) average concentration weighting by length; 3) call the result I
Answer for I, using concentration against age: 121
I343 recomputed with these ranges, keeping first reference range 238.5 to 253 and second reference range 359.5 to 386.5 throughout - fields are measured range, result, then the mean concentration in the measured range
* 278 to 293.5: 0.8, 109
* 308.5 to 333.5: -2.3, 135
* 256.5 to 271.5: -1.3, 119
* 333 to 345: 2.1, 105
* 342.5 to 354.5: 2.8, 99.4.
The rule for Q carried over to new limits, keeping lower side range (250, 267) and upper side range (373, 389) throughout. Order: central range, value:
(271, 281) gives -0.34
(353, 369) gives 1.24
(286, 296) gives 0.75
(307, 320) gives -1.21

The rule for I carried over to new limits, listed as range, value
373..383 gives 135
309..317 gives 137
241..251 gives 104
